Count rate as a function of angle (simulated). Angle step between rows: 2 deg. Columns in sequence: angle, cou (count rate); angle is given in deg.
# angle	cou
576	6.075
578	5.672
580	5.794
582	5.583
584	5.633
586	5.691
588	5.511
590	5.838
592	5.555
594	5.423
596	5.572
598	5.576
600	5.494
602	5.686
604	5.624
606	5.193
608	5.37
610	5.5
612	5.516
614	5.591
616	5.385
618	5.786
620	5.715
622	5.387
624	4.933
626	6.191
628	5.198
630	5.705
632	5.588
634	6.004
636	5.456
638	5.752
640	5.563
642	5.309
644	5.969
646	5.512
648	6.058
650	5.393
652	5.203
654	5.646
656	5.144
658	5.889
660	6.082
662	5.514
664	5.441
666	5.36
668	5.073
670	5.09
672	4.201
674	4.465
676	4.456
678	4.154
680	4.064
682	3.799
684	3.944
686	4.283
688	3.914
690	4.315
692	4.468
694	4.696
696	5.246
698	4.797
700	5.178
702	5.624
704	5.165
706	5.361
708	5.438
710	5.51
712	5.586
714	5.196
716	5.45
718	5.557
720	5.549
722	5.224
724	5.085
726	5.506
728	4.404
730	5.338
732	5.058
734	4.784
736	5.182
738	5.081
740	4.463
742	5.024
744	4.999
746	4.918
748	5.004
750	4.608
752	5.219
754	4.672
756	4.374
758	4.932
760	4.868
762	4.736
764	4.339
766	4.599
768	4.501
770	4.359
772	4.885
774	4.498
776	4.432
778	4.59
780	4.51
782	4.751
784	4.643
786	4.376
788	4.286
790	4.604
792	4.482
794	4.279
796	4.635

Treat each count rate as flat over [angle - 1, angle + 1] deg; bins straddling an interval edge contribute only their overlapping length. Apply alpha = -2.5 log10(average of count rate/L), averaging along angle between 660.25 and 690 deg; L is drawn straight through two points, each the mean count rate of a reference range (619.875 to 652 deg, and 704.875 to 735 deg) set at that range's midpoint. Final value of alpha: 0.19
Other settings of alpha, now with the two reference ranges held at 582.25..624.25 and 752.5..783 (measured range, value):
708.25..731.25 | -0.09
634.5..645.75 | -0.06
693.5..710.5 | -0.05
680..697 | 0.17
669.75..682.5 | 0.19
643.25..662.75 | -0.08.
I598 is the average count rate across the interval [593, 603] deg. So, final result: 5.55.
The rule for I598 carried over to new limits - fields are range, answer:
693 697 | 4.97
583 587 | 5.66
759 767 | 4.64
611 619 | 5.57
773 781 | 4.51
